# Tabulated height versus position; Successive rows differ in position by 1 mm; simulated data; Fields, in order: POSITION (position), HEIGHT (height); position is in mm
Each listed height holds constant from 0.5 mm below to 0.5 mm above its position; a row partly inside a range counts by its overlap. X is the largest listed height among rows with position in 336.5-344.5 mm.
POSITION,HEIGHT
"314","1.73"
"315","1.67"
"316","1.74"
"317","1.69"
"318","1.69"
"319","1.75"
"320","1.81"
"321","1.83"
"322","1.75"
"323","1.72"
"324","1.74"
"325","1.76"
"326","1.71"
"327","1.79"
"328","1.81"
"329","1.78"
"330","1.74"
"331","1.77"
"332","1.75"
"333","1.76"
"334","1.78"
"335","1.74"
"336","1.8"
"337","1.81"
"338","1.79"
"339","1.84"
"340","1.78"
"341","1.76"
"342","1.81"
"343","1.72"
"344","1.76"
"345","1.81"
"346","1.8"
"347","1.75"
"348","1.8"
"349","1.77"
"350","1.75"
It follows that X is 1.84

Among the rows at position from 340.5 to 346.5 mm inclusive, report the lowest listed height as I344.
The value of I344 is 1.72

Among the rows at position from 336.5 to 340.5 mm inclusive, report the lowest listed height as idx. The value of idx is 1.78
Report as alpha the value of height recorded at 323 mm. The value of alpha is 1.72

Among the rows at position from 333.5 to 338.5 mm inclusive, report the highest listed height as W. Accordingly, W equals 1.81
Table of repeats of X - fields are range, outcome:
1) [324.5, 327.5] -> 1.79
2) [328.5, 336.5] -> 1.8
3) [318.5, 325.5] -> 1.83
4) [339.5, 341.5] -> 1.78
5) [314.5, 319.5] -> 1.75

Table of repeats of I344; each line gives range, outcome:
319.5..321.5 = 1.81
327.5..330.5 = 1.74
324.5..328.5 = 1.71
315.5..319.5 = 1.69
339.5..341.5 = 1.76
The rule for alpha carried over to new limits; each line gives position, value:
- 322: 1.75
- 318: 1.69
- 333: 1.76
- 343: 1.72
